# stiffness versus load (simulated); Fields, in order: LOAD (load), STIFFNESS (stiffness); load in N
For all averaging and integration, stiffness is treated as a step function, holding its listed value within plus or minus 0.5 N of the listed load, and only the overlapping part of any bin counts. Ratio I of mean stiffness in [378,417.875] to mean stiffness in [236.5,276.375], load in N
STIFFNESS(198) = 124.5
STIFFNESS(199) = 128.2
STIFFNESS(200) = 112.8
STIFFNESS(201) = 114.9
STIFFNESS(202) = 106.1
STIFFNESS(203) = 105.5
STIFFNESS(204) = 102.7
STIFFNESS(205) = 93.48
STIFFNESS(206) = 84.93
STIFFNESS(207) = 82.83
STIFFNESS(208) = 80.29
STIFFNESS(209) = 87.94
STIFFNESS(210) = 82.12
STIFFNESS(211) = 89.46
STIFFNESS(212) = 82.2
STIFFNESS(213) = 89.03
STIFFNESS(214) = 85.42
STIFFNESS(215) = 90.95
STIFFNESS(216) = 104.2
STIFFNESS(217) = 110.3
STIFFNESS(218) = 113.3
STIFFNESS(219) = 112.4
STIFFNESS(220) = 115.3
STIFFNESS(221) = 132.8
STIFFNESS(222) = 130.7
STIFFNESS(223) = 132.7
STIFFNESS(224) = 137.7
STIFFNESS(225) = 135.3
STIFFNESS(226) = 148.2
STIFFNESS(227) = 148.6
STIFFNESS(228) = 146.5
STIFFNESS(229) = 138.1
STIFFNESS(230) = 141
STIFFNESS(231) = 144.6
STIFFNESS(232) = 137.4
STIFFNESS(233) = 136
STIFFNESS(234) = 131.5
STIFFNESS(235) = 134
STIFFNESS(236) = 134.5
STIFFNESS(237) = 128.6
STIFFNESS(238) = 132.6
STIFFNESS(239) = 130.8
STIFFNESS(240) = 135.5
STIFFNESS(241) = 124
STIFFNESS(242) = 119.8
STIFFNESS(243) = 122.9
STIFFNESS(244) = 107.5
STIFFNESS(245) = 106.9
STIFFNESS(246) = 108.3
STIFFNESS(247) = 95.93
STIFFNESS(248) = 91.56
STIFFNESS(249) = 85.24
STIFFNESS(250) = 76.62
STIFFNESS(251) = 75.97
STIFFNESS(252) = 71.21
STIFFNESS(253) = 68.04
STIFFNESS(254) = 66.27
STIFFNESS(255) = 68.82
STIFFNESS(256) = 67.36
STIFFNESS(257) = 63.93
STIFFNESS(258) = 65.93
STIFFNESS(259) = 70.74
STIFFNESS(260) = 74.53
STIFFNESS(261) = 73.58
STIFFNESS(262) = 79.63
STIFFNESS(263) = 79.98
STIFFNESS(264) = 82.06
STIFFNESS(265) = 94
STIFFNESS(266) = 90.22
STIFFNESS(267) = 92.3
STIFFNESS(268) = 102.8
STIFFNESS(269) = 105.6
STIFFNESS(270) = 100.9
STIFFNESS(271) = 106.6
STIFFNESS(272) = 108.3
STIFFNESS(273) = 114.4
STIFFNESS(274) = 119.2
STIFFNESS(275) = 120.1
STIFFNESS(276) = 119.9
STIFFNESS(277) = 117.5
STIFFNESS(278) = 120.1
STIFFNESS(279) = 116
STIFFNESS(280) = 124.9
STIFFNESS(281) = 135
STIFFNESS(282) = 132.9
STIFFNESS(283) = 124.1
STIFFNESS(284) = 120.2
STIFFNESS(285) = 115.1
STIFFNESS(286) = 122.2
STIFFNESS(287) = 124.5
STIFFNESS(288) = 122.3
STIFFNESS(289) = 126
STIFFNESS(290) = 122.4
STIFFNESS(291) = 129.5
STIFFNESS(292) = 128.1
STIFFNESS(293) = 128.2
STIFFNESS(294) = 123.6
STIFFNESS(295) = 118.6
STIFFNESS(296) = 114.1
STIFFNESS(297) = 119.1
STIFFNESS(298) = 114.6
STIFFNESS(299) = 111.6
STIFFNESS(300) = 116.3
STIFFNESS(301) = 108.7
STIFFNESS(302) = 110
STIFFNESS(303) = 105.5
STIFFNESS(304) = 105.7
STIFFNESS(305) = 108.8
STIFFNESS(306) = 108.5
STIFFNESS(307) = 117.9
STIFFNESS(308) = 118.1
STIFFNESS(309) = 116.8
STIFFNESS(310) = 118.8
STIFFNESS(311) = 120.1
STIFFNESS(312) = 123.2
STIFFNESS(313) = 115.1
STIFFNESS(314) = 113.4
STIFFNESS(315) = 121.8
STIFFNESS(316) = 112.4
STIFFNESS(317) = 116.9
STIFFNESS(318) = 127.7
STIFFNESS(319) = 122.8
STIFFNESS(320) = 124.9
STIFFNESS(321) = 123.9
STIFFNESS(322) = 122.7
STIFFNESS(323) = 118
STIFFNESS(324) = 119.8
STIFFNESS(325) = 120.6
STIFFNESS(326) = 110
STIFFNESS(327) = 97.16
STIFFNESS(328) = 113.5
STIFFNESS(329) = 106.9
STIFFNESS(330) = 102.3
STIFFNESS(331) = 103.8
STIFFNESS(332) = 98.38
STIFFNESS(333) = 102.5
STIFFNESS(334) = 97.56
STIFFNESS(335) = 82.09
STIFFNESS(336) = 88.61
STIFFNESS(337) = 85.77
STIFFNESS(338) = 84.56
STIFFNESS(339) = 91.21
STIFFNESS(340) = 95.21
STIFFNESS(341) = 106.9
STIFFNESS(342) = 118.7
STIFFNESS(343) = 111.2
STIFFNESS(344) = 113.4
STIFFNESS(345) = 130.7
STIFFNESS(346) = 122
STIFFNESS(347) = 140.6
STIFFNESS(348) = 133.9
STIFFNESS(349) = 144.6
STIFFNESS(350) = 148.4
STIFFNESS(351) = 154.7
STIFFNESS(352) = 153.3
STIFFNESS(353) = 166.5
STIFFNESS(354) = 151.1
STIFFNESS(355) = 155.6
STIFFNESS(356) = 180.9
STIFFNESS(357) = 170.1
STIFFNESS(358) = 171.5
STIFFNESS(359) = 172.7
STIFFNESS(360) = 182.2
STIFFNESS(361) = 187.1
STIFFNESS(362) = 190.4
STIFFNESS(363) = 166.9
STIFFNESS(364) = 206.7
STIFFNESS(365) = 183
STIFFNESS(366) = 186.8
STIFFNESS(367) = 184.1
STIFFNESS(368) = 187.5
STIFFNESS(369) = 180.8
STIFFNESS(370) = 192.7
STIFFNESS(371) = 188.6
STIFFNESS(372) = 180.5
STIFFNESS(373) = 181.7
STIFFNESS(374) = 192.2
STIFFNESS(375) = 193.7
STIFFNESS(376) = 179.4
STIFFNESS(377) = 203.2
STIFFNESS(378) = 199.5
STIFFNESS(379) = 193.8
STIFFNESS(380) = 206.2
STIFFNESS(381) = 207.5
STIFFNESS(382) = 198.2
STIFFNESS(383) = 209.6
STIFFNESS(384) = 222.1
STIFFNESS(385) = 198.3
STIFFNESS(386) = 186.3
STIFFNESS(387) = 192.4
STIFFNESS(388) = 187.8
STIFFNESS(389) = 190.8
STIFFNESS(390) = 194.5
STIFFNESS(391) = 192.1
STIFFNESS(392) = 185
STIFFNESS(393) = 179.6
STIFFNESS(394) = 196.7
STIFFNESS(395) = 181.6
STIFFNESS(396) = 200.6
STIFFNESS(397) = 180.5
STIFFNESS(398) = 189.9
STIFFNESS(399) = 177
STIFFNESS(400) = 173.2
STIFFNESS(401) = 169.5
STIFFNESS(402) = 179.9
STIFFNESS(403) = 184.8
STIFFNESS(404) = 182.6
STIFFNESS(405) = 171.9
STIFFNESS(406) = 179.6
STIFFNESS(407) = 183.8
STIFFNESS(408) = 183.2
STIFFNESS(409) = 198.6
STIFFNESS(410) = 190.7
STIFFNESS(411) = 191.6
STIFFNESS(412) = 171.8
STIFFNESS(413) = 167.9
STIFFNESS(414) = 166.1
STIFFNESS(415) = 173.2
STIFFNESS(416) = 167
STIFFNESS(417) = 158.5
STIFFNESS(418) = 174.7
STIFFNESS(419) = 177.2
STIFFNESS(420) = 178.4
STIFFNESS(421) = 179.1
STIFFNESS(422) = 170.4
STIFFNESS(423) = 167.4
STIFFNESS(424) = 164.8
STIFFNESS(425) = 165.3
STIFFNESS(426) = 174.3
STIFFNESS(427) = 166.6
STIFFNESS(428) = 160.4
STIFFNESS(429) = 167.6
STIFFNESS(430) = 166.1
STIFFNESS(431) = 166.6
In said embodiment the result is 1.9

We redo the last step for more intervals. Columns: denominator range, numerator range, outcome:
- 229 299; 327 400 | 1.48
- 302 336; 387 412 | 1.65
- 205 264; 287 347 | 1.08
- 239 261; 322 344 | 1.15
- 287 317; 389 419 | 1.54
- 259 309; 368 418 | 1.68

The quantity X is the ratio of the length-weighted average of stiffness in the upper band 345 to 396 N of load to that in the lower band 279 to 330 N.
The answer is 1.5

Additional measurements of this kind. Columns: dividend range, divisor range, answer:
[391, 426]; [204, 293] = 1.64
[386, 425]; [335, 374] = 1.19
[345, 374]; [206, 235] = 1.46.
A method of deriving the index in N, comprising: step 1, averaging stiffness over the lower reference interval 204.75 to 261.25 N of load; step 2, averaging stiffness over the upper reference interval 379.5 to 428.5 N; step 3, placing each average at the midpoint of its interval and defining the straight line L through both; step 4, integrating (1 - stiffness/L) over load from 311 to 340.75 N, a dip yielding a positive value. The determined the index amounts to 7.8 N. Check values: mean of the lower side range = 106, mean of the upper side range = 183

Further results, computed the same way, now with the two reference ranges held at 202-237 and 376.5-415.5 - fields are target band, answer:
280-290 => 1.25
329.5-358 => 7.46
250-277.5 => 9.34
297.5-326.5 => 7.03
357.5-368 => -0.53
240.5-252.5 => 2.61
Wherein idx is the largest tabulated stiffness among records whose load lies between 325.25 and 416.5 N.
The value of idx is 222.1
